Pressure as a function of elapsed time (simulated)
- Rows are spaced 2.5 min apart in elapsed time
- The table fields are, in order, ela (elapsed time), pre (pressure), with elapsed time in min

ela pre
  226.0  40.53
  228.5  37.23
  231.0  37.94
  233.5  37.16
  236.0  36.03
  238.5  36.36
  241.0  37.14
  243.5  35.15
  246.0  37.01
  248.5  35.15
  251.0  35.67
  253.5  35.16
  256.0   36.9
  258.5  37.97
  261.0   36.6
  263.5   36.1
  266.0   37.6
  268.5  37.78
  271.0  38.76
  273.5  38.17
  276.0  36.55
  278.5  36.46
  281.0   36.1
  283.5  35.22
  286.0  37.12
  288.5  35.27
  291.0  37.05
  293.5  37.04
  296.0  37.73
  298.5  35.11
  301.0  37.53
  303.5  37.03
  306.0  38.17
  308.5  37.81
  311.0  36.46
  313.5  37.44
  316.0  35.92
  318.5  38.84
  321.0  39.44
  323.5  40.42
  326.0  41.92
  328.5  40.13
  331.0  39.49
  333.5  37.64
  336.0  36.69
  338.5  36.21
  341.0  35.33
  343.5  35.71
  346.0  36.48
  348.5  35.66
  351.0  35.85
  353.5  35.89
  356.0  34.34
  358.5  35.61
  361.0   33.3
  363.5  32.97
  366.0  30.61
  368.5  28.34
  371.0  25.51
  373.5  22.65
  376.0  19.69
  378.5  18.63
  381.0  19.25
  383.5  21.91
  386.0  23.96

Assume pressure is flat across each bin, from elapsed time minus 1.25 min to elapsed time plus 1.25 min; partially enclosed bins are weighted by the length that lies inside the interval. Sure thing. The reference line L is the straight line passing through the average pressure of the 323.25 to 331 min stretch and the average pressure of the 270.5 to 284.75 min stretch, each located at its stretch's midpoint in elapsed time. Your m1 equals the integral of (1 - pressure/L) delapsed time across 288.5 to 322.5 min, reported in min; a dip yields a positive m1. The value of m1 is 1.5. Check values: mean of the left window 36.8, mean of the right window 40.7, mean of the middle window 37.3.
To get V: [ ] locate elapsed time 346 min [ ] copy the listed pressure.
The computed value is 36.48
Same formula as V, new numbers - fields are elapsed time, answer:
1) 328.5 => 40.13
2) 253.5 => 35.16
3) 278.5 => 36.46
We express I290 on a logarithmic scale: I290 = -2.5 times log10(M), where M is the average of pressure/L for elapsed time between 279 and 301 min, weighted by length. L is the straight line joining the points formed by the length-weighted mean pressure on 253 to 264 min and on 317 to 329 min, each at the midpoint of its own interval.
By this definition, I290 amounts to 0.06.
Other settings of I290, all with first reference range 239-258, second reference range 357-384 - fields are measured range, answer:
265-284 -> -0.094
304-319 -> -0.199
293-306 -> -0.156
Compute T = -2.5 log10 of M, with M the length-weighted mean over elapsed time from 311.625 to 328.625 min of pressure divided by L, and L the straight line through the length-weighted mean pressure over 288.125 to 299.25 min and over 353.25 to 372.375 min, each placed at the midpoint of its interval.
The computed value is -0.13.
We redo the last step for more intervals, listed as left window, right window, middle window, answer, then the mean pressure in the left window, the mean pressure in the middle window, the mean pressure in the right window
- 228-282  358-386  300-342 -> -0.24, 36.8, 38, 25.9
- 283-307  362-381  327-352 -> -0.23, 36.8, 37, 25.2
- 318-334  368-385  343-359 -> -0.15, 39.8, 35.6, 22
